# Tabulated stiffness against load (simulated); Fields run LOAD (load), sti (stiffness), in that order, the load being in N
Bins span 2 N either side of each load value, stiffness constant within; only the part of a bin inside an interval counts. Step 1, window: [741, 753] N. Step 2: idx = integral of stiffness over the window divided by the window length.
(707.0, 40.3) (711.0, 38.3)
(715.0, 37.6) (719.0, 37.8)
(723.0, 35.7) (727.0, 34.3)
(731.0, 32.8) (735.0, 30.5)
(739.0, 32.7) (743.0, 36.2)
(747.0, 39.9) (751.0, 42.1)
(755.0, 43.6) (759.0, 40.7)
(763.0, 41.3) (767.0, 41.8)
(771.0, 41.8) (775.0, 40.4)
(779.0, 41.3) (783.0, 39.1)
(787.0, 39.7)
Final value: 39.4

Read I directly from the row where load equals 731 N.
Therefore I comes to 32.8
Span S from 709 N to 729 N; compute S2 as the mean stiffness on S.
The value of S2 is 36.7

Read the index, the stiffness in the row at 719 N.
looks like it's 37.8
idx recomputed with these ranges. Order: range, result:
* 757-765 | 41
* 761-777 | 41.3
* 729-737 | 31.6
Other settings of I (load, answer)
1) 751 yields 42.1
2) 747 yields 39.9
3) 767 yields 41.8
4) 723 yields 35.7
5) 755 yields 43.6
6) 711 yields 38.3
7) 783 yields 39.1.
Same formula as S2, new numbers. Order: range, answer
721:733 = 34.3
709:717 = 38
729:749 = 34.4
